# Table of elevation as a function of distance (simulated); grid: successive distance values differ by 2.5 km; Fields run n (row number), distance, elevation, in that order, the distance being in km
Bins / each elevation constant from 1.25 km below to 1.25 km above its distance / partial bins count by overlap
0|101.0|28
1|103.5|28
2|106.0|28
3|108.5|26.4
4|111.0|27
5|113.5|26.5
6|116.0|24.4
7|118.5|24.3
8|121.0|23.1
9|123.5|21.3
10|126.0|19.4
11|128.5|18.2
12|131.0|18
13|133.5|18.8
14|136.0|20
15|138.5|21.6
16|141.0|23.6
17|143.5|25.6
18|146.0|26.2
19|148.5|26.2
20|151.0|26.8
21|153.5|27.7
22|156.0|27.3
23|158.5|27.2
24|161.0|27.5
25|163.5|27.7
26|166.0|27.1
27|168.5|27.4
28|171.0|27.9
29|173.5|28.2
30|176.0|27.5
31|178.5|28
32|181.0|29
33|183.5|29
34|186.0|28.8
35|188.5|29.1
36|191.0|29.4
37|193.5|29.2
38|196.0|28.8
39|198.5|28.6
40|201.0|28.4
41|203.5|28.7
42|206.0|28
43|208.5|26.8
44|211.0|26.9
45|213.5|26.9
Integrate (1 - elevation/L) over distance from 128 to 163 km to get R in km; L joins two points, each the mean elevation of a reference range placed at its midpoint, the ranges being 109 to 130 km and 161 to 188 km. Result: 2.0 km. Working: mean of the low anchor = 23.1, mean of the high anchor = 28.1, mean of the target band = 24.1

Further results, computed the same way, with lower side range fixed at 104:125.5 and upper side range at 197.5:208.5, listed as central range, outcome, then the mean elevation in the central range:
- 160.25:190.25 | -1.0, 28.1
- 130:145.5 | 2.6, 21.6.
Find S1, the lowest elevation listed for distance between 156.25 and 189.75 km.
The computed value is 27.1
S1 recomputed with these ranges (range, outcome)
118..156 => 18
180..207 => 28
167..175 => 27.4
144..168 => 26.2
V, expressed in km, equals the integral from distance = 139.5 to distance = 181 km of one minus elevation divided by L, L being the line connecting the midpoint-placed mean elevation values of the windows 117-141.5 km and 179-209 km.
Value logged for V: -4.2 km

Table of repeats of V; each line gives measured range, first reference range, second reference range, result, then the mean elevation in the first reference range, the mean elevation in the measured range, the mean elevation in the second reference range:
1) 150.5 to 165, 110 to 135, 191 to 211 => -1.5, 22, 27.4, 28.3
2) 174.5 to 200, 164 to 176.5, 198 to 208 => -0.7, 27.6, 28.7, 28.3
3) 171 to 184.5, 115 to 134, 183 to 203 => -0.6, 21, 28.3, 28.9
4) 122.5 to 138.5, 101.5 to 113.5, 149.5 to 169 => 4.6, 27.3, 19.4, 27.3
